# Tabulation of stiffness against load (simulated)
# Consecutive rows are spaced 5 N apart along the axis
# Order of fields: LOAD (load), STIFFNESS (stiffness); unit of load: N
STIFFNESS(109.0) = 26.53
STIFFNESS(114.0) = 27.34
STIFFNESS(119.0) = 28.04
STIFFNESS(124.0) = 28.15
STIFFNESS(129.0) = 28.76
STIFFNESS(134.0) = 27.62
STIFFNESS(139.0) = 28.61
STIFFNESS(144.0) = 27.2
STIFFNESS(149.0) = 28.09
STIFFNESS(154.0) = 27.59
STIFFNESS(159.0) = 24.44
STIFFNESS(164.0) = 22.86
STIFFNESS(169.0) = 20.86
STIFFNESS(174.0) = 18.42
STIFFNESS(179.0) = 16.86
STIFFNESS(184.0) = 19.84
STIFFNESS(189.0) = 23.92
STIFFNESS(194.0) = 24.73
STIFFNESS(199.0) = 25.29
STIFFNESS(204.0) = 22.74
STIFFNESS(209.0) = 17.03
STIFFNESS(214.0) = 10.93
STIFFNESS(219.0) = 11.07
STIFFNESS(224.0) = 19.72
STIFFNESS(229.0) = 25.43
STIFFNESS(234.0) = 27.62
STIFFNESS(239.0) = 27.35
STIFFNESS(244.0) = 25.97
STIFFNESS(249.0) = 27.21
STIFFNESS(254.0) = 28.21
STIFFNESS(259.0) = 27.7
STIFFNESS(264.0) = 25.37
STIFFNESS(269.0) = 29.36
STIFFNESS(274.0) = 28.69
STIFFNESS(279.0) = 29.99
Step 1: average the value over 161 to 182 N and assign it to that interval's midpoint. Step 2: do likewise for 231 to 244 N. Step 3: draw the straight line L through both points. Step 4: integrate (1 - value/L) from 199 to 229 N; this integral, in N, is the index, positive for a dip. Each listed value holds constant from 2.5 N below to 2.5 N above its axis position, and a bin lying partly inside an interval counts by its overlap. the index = 8.1 N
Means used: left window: 19.9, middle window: 17.8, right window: 27.1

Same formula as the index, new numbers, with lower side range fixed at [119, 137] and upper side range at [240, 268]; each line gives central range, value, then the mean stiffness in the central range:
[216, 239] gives 4.92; 21.4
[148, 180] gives 5.87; 22.8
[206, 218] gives 5.88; 14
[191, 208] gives 2.43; 23.6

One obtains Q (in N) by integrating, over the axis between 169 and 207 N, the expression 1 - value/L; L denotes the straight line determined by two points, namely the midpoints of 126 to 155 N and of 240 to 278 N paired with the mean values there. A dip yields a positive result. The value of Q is 8.6 N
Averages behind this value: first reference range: 28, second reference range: 27.6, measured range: 21.6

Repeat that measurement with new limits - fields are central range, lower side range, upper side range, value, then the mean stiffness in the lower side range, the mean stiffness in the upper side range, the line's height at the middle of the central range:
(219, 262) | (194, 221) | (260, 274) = -3.2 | 18.2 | 27.6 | 23.4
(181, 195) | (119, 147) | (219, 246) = 1.8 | 28.1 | 23.9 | 25.8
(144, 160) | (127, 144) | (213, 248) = 0.0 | 28.2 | 21.9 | 27.1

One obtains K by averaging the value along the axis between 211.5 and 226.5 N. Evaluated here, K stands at 13.9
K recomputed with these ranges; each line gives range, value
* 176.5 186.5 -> 18.4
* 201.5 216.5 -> 16.9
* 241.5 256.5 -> 27.1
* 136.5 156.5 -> 27.9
